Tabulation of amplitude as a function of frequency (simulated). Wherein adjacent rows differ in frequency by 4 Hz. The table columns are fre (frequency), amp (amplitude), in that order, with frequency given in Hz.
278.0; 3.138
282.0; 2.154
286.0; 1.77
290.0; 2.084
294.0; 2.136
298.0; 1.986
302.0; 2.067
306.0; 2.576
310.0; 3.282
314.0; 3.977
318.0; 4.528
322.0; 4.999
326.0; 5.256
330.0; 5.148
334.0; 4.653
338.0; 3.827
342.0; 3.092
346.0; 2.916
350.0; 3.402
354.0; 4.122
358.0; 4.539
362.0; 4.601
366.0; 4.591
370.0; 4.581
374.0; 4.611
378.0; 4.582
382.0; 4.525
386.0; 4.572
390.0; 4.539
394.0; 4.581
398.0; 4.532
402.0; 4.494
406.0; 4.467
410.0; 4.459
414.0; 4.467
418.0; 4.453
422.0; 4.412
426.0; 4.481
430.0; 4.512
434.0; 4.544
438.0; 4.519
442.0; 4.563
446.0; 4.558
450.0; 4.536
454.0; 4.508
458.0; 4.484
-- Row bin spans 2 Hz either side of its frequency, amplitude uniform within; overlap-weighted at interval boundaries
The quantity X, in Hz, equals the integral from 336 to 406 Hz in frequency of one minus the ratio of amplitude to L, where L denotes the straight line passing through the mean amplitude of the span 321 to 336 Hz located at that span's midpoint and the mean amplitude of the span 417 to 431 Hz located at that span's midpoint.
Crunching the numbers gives 7.5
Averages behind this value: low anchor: 5.01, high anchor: 4.46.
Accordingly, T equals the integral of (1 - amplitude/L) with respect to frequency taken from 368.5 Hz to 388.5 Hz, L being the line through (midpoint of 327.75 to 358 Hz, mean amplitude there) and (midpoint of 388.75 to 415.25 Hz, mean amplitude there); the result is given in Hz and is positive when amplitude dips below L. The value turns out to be -1.4 Hz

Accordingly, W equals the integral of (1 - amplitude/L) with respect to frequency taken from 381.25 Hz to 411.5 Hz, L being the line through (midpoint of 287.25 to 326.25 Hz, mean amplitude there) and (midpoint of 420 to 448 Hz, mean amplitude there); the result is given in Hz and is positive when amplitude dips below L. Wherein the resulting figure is -3.0 Hz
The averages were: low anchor 3.17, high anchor 4.51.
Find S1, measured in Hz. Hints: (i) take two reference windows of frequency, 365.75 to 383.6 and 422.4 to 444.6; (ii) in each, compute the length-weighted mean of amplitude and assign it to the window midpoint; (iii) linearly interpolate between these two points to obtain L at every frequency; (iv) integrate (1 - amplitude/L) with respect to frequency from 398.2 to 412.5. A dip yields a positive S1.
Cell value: 0.2 Hz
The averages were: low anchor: 4.58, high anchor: 4.52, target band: 4.48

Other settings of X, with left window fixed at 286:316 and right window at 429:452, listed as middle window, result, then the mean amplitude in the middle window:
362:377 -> -4.6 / 4.59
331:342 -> -3.9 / 4.11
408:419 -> -0.8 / 4.46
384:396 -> -2.4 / 4.56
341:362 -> -3.0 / 3.73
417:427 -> -0.4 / 4.45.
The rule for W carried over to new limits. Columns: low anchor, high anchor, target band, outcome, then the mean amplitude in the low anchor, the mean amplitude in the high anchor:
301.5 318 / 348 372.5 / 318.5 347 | -4.92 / 3.25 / 4.31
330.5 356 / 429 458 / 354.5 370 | -2.50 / 3.76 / 4.53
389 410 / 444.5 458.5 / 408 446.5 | 0.22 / 4.52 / 4.52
